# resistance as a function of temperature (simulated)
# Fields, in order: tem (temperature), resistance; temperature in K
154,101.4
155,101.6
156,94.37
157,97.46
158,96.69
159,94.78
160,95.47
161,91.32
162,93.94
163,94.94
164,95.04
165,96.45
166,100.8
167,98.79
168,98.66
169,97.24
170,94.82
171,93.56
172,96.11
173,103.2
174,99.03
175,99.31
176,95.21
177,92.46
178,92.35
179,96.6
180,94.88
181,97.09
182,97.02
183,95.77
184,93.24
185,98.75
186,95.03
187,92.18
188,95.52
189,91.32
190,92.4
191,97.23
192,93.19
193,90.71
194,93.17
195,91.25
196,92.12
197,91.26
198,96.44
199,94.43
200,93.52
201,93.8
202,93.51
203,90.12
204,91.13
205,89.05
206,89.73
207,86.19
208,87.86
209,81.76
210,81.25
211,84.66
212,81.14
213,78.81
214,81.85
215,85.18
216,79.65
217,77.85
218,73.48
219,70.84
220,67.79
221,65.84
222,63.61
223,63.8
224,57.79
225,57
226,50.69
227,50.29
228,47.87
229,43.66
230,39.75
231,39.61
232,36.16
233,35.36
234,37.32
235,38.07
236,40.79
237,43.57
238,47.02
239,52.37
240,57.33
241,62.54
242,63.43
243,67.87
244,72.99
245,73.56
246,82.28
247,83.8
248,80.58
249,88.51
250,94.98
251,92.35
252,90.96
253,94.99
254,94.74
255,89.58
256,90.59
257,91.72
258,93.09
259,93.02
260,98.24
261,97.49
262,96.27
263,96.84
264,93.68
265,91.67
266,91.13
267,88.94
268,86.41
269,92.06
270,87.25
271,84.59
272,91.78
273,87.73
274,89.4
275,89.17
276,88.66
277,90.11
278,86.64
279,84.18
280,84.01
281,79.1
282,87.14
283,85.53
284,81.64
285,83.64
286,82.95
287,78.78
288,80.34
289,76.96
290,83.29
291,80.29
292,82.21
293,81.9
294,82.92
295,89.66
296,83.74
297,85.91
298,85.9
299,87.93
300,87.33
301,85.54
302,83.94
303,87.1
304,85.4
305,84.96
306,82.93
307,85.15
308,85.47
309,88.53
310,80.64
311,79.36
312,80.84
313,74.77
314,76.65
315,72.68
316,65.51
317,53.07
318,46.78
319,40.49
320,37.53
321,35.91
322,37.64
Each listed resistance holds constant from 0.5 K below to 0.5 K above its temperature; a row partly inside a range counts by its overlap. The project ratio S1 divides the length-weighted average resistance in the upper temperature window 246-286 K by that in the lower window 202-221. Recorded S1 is 1.09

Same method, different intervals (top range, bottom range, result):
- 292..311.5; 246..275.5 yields 0.93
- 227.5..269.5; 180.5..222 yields 0.84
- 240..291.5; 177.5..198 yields 0.91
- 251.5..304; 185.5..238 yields 1.18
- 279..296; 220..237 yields 1.71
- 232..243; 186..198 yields 0.52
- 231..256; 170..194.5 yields 0.71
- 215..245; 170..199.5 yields 0.59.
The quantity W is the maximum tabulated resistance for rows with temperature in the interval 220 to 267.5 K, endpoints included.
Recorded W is 98.24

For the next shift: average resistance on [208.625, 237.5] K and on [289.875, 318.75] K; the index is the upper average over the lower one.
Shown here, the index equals 1.32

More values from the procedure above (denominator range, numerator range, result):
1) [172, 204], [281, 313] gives 0.88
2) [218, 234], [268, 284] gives 1.65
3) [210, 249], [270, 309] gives 1.37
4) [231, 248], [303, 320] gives 1.30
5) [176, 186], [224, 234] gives 0.47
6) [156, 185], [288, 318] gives 0.84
